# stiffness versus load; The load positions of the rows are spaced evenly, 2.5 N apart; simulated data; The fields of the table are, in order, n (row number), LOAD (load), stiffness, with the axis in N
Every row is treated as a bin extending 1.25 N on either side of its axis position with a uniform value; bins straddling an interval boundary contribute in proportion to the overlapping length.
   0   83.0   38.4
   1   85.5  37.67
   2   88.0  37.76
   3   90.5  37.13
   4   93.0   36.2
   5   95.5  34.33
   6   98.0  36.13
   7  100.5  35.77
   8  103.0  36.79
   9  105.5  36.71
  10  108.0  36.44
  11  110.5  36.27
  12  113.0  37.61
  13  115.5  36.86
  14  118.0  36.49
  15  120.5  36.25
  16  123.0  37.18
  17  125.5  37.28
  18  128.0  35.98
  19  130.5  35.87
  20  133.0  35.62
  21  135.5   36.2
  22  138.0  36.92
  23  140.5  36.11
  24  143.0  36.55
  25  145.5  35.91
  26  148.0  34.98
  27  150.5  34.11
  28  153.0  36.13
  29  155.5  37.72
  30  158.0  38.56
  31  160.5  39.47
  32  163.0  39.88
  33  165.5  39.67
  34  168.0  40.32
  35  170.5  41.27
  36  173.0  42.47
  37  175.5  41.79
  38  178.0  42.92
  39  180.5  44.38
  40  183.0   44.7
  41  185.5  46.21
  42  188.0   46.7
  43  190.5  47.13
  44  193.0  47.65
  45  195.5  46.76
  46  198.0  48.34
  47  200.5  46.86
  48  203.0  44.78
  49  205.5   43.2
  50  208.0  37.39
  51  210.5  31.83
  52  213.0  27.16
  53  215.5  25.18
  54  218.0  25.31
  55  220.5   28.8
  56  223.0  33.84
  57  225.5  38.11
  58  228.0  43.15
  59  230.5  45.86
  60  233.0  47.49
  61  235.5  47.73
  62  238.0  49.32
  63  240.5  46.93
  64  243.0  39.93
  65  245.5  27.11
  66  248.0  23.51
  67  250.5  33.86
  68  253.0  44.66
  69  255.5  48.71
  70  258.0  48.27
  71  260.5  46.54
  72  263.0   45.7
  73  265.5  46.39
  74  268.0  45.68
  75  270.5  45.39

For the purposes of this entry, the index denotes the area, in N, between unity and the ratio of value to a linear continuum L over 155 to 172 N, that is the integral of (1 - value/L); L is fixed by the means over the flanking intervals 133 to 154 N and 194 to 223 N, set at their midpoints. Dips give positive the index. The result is -1.7 N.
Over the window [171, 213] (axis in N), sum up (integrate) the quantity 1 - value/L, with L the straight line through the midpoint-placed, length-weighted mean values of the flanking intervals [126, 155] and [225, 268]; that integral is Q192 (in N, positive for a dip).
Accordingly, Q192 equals -4.5 N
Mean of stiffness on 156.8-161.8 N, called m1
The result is 39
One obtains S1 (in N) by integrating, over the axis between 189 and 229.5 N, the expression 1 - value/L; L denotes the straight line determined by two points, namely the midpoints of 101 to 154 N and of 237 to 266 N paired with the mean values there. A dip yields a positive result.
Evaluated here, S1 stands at 1.1 N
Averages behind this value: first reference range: 36.3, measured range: 38.6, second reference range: 41.6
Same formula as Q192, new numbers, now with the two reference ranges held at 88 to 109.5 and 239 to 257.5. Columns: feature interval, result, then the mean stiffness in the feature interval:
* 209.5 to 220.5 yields 3.0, 27.4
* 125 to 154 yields 0.7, 35.9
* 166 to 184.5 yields -2.5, 42.5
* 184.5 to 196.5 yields -3.0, 46.9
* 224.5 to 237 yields -2.1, 44.7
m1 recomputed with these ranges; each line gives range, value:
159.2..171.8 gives 40.1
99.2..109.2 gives 36.4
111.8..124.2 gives 36.9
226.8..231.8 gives 44.5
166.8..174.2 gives 41.4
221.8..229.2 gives 38.4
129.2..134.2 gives 35.7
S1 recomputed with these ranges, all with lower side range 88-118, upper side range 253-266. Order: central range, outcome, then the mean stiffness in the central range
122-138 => 0.8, 36.4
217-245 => 2.9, 40.4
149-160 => 0.9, 36.8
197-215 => 1.7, 39.2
